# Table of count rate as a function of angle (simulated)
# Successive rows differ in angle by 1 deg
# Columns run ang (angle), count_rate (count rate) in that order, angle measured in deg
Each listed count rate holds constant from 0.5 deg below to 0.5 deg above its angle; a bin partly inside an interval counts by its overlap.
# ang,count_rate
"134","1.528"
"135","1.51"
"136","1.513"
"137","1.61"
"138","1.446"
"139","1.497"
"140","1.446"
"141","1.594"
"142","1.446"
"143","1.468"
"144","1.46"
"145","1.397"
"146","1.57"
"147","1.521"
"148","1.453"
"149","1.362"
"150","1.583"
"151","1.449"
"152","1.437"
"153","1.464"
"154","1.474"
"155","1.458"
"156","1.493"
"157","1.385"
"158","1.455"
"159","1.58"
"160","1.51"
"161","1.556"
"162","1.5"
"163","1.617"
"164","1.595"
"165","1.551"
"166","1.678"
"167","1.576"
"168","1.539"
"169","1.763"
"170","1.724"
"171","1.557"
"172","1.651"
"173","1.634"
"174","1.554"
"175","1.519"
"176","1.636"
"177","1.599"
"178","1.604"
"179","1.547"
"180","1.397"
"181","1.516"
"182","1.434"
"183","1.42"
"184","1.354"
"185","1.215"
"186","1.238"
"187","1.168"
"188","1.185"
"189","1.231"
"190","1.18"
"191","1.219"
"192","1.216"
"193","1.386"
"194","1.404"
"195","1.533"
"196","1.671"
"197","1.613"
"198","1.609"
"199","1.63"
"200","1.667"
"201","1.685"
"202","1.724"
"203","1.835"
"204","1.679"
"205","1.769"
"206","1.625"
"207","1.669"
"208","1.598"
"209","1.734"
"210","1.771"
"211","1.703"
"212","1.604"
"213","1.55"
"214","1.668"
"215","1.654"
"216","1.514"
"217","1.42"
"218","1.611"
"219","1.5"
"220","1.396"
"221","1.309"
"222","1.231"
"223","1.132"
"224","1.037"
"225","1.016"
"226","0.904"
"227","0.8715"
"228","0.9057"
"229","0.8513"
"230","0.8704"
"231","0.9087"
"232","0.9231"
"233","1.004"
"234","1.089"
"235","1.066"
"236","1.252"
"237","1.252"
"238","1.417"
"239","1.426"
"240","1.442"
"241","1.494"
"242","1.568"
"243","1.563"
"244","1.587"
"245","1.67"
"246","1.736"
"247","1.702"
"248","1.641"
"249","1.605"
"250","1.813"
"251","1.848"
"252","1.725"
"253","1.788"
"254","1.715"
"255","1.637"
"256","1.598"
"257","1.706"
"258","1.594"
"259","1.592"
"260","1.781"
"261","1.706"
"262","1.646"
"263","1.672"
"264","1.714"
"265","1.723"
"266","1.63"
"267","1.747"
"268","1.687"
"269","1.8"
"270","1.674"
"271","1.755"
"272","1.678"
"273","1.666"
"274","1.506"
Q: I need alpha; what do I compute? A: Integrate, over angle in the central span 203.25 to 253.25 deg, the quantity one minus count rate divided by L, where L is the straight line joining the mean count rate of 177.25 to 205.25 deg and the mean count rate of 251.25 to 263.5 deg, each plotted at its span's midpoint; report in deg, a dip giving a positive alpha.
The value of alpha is 5.2 deg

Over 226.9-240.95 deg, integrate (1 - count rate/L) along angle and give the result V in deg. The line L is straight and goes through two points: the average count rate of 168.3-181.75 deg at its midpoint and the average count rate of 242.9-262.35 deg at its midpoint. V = 4.67 deg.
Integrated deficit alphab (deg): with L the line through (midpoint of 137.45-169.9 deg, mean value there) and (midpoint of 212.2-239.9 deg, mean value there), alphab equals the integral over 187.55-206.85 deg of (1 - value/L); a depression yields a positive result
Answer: -2.7 deg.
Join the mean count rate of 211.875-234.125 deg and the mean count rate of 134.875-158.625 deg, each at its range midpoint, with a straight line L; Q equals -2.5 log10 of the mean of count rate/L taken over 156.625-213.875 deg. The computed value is -0.15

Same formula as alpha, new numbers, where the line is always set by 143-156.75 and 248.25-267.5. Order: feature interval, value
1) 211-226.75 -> 2.3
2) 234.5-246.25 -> 1.5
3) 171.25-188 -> 0.8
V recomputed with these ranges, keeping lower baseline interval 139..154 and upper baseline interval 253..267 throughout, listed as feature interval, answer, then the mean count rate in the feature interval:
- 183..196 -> 2.1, 1.3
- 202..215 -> -0.8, 1.68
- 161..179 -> -1.0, 1.6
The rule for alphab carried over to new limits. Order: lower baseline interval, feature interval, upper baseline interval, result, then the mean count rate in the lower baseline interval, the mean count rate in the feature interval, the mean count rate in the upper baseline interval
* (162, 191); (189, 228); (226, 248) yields -2.9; 1.48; 1.47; 1.27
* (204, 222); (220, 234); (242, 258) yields 5.2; 1.59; 1.01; 1.68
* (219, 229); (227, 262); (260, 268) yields -0.8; 1.1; 1.45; 1.7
